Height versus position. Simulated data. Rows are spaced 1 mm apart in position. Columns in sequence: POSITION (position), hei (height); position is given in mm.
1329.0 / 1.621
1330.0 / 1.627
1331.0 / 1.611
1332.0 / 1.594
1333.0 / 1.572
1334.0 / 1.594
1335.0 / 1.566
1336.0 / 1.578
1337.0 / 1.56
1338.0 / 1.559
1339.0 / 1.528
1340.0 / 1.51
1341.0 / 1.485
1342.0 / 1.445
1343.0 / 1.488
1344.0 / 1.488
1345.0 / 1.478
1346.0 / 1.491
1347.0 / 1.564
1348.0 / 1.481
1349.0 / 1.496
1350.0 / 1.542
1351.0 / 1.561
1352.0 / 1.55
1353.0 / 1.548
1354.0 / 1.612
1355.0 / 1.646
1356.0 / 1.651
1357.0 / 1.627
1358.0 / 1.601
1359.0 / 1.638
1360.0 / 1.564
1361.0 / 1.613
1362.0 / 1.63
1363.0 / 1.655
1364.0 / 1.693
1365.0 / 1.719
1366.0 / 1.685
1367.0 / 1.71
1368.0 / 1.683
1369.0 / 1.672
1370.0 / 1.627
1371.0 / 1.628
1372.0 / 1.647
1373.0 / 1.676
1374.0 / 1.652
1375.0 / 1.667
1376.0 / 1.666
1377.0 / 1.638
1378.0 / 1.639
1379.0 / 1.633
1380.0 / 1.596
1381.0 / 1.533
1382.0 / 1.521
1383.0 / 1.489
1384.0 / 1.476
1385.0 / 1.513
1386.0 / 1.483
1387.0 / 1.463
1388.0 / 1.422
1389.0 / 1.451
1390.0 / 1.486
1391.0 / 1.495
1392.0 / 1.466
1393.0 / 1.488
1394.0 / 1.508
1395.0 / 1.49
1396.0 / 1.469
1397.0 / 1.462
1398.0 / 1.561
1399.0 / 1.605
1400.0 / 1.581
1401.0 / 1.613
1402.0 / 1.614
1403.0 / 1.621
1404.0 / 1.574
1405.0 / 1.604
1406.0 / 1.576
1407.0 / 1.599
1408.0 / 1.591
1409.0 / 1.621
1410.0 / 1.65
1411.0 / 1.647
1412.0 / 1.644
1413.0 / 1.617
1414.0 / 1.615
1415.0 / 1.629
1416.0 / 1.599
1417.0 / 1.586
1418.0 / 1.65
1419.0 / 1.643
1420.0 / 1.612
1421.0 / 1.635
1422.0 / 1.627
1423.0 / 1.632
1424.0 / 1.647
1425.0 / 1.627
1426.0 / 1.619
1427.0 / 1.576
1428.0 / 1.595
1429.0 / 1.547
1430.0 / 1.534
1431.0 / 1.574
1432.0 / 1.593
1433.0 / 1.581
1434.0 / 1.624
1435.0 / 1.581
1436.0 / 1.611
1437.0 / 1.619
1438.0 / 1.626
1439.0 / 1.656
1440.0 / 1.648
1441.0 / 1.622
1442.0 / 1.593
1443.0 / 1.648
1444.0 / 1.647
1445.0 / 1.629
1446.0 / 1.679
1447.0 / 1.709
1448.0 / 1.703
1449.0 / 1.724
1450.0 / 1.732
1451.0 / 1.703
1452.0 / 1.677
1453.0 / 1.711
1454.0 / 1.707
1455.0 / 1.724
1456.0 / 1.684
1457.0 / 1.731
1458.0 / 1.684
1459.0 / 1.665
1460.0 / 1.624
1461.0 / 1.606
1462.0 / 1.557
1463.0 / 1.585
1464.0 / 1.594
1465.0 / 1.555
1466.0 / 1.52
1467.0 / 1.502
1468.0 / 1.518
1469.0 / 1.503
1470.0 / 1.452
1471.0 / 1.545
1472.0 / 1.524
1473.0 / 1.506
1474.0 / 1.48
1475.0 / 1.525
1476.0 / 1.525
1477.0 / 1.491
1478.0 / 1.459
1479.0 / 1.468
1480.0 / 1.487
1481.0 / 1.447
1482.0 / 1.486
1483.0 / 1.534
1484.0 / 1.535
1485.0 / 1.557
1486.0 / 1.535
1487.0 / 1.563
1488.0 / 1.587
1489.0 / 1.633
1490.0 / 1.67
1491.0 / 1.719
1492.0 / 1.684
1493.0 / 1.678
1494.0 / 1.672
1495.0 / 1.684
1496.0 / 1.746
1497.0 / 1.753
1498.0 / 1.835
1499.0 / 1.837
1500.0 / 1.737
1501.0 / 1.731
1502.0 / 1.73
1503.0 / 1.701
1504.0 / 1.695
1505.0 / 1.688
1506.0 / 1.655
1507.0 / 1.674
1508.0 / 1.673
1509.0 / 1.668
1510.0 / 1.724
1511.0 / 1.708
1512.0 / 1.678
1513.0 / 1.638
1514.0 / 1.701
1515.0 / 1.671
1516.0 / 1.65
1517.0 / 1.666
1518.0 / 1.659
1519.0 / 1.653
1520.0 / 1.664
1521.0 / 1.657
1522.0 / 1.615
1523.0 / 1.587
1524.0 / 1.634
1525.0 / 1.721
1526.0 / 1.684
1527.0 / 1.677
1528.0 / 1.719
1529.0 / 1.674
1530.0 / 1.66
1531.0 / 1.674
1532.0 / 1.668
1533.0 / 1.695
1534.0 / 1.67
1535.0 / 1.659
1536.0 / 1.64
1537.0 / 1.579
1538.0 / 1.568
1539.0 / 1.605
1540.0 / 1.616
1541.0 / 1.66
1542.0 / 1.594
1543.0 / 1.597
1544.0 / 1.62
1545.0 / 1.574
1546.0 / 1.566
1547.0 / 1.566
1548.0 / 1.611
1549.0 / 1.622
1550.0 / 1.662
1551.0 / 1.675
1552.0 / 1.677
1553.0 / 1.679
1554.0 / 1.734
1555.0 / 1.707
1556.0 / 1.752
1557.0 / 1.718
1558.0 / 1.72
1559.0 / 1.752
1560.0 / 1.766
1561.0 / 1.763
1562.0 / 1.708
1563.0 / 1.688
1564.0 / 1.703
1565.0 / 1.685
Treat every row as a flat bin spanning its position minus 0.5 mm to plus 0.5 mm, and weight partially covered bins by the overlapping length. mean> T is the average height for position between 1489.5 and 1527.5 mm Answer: 1.69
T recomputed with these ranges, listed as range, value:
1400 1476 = 1.61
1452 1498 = 1.59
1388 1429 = 1.58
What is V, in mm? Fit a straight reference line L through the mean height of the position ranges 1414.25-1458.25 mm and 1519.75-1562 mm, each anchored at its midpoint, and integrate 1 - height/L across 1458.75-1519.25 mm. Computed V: 1.3 mm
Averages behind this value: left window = 1.64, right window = 1.66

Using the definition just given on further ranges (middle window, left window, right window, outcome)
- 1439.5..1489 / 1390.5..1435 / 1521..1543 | 0.7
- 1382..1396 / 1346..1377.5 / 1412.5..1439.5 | 1.2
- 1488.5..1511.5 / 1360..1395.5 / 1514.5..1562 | -0.9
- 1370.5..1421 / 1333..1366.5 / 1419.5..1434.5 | 0.5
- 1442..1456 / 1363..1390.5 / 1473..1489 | -1.3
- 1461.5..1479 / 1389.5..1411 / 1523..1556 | 0.9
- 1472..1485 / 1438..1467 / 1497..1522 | 1.3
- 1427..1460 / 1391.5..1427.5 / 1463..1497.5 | -1.5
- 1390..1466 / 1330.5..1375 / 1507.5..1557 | 0.2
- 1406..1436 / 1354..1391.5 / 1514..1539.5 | 0.1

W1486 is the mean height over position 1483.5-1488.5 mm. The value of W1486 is 1.56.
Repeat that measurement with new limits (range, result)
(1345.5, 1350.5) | 1.51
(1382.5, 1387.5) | 1.48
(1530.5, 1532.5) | 1.67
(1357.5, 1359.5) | 1.62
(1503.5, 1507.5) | 1.68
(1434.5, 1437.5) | 1.6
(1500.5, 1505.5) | 1.71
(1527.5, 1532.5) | 1.68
